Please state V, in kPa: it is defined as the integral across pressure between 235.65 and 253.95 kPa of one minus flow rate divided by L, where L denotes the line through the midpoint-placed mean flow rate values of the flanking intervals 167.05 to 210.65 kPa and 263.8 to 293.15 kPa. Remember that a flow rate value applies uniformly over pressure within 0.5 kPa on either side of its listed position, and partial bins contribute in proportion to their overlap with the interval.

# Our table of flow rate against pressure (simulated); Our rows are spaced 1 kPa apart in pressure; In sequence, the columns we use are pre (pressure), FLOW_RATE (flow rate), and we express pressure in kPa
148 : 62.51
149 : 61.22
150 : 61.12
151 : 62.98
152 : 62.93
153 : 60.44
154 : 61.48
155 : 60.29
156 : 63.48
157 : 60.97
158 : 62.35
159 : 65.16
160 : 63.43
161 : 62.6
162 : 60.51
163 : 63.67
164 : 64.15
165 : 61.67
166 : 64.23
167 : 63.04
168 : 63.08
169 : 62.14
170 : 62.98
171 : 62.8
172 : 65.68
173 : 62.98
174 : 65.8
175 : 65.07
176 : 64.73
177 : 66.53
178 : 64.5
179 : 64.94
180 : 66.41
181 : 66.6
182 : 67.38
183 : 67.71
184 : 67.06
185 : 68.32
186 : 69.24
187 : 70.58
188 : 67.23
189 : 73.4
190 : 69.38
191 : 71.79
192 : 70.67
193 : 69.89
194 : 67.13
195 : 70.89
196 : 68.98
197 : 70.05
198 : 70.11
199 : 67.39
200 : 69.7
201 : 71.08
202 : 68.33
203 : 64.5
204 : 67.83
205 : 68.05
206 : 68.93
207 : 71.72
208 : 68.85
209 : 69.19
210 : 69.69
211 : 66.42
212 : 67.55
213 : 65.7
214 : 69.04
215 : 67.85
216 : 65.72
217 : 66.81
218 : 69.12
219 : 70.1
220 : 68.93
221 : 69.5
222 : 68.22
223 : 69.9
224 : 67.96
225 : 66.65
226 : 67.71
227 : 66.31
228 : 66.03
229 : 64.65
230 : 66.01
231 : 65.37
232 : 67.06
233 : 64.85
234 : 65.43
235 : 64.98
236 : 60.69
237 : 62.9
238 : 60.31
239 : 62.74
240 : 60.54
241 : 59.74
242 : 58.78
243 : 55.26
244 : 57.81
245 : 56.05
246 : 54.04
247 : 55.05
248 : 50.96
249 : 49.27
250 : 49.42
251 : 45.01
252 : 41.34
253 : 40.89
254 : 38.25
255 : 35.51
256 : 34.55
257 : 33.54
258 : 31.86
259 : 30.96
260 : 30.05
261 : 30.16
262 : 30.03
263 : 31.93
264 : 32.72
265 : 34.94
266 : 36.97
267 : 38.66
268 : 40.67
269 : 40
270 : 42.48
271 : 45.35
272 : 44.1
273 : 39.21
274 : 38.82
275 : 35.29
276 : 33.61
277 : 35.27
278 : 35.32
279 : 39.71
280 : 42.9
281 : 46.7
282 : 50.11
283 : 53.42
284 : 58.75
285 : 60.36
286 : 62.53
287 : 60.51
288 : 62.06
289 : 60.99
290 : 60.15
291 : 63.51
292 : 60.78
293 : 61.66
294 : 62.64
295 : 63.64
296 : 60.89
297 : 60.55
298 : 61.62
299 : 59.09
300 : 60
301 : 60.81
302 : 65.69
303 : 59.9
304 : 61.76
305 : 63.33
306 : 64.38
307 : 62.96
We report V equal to 0.3 kPa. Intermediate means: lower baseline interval 67.6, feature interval 54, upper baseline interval 47.2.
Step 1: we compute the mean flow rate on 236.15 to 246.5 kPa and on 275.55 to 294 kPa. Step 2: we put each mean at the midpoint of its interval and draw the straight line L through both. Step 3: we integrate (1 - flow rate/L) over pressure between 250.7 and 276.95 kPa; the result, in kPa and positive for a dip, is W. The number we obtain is 9.0 kPa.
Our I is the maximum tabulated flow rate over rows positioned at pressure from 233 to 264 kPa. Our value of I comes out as 65.43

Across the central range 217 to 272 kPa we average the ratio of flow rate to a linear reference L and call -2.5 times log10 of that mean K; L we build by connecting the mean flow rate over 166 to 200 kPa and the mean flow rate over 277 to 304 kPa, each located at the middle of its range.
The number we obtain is 0.18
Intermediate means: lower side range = 67.1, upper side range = 57.1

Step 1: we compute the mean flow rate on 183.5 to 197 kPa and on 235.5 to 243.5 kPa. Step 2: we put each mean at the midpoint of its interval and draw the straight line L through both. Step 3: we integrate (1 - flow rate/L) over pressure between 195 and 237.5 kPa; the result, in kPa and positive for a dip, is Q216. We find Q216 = -2.0 kPa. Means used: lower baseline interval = 69.6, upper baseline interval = 60.1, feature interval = 67.6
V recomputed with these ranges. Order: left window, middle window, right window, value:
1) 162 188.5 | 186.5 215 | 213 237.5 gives -1.3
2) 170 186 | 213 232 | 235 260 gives -4.2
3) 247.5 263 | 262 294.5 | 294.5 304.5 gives 2.4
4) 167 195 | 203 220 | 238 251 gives -1.9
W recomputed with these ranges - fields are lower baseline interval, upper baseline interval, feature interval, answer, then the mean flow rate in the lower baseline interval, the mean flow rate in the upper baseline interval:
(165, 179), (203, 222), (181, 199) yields -0.91 kPa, 64.1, 68.3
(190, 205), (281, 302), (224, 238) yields 0.15 kPa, 69.1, 60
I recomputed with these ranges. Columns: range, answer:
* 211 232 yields 70.1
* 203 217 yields 71.72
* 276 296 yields 63.64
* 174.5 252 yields 73.4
